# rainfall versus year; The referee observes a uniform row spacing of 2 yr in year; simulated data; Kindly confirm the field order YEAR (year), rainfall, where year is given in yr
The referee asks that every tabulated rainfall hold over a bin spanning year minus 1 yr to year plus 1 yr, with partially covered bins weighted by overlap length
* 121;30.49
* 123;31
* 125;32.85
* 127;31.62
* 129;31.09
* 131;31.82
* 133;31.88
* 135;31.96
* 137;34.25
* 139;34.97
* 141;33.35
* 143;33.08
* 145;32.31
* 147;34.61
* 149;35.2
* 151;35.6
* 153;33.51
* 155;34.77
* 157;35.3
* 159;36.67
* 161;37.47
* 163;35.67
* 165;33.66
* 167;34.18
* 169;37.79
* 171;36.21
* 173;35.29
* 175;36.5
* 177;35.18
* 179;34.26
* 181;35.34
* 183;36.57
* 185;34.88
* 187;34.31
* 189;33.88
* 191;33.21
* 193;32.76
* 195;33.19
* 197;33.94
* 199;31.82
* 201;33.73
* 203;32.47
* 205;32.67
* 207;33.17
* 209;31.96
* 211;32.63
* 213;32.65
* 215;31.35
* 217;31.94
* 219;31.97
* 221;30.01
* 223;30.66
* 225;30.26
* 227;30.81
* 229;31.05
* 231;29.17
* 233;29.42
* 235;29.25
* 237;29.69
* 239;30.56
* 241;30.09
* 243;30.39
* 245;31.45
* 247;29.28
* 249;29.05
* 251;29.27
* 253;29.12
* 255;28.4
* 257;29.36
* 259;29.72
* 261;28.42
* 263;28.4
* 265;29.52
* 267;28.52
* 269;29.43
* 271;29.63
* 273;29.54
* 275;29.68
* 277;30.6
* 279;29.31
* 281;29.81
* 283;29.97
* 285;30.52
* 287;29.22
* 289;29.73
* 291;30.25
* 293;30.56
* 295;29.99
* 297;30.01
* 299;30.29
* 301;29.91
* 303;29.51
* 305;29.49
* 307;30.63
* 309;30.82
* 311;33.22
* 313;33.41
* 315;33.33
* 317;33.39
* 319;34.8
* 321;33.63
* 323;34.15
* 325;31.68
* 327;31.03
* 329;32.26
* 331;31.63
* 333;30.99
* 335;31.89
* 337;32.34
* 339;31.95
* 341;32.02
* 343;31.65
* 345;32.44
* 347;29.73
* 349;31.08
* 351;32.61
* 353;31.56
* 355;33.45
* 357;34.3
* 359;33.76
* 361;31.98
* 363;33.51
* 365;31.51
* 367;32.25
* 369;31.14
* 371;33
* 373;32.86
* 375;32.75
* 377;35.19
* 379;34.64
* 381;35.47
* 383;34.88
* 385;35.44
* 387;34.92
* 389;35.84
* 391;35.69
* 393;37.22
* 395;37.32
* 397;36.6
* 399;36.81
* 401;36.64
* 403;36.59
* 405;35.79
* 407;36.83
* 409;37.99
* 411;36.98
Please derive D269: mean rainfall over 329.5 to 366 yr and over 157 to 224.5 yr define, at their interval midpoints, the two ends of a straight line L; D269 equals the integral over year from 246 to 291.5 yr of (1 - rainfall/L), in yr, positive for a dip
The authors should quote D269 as 5.0 yr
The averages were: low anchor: 33.9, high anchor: 32.1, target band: 29.4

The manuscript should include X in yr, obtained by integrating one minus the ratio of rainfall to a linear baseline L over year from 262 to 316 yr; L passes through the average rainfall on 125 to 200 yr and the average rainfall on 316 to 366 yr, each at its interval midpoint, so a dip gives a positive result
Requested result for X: 4.5 yr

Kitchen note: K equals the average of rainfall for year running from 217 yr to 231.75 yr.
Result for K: 30.7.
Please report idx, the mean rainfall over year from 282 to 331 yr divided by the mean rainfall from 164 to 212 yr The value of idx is 0.9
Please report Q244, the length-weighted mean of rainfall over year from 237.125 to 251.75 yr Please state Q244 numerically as 30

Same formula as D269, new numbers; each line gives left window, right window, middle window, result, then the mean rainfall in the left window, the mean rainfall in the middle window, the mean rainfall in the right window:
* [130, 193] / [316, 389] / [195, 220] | 1.20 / 34.6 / 32.6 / 32.9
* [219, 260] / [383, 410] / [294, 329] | 1.22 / 29.9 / 31.7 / 36.4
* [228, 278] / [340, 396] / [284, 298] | 0.37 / 29.6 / 30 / 33.5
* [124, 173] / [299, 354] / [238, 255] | 1.60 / 34.2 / 29.8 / 31.9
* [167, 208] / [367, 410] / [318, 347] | 2.34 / 34.4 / 32.2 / 35.3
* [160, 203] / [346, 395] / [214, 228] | 1.41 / 34.7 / 31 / 33.6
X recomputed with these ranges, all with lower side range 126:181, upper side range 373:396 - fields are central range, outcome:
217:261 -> 6.0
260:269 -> 1.6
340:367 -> 2.2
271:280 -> 1.3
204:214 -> 0.6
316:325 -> 0.3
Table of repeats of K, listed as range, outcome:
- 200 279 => 30.4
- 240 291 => 29.6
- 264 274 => 29.3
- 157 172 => 35.9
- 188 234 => 31.9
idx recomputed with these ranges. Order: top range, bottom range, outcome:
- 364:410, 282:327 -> 1.12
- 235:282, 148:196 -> 0.84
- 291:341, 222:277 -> 1.07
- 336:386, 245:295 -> 1.11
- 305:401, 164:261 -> 1.03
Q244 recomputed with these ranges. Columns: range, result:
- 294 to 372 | 32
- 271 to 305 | 29.9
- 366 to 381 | 33.3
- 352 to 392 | 33.7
